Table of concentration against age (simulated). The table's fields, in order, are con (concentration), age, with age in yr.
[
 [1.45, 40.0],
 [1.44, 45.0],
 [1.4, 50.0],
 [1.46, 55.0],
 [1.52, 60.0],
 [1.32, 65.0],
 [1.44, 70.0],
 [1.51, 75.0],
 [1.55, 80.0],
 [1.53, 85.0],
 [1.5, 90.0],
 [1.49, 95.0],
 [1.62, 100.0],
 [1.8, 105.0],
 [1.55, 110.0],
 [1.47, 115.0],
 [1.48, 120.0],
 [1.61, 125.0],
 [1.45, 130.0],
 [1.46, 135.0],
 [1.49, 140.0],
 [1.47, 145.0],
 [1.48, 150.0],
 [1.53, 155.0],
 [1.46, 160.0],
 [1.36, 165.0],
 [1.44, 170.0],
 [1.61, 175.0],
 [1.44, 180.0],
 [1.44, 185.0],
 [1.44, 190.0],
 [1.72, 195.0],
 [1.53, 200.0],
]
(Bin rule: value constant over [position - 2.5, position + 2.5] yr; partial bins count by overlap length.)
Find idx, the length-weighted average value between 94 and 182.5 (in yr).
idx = 1.51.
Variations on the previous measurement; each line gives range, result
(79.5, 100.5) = 1.53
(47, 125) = 1.51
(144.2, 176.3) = 1.47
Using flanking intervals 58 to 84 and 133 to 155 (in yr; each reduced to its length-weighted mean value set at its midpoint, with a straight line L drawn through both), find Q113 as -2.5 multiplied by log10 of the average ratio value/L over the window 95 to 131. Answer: -0.07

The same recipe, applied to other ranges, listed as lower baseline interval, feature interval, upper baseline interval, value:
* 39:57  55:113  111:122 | -0.05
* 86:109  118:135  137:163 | 0.02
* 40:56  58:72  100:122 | 0.04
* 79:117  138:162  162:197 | 0.02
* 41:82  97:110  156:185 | -0.15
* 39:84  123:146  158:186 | -0.03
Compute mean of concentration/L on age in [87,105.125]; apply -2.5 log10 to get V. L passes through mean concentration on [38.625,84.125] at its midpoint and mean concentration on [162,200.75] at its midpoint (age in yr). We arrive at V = -0.08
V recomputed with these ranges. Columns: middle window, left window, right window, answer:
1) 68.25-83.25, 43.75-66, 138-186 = -0.046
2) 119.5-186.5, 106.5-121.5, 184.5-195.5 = 0.028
